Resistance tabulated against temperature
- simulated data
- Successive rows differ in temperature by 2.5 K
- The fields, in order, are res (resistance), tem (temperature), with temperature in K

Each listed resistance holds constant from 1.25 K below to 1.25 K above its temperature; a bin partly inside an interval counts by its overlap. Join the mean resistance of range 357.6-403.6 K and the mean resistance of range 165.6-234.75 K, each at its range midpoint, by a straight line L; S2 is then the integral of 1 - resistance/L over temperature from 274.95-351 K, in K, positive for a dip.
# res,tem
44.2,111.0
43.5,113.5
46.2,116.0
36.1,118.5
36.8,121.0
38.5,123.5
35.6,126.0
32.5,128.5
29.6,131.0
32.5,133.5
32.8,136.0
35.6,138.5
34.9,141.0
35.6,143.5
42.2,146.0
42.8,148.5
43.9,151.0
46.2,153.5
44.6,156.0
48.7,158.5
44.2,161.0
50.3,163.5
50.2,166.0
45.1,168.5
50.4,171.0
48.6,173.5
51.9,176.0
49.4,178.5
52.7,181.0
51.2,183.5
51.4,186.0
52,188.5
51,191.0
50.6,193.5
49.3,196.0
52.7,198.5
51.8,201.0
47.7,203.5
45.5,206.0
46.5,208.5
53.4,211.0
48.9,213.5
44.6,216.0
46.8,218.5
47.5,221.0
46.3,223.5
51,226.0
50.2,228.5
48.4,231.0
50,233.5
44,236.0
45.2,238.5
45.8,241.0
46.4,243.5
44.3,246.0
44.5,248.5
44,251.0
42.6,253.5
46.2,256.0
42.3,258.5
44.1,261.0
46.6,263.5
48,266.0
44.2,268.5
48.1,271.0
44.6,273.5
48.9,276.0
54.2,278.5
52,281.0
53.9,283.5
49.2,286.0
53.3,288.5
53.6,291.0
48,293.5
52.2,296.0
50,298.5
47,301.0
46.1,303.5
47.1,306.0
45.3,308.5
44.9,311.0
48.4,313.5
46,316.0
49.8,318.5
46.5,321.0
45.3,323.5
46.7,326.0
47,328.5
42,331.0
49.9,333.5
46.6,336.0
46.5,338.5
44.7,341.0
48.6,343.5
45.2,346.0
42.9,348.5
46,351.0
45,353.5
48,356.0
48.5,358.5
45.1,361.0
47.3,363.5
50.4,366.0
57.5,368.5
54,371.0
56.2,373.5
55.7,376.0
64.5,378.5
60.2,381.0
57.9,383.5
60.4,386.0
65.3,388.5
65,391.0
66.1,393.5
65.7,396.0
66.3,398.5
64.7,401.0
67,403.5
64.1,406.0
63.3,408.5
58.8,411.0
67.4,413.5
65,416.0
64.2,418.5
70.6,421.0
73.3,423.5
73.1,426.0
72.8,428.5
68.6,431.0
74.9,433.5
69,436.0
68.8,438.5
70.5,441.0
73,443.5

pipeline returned 9.85 K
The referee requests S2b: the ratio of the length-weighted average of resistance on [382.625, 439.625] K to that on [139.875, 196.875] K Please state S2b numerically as 1.41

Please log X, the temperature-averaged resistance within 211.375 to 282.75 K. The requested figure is 46.9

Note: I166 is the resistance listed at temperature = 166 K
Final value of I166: 50.2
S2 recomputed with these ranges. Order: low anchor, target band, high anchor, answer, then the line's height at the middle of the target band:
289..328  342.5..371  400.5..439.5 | 4.4 K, 56.5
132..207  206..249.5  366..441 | 3.0 K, 50.8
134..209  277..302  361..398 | 1.0 K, 53.4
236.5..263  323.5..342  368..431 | 3.1 K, 55.4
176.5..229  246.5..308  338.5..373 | 1.2 K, 48.8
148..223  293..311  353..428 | 2.5 K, 55.5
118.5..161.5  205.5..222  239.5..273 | -1.9 K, 42.7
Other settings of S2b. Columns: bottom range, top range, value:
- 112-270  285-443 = 1.24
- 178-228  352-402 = 1.15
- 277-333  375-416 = 1.30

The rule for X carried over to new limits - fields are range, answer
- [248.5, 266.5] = 44.7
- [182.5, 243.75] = 48.8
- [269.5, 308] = 49.8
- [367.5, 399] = 61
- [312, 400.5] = 52.1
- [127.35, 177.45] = 42.2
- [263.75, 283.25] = 48.7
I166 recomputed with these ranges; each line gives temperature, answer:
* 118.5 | 36.1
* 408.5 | 63.3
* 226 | 51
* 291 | 53.6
